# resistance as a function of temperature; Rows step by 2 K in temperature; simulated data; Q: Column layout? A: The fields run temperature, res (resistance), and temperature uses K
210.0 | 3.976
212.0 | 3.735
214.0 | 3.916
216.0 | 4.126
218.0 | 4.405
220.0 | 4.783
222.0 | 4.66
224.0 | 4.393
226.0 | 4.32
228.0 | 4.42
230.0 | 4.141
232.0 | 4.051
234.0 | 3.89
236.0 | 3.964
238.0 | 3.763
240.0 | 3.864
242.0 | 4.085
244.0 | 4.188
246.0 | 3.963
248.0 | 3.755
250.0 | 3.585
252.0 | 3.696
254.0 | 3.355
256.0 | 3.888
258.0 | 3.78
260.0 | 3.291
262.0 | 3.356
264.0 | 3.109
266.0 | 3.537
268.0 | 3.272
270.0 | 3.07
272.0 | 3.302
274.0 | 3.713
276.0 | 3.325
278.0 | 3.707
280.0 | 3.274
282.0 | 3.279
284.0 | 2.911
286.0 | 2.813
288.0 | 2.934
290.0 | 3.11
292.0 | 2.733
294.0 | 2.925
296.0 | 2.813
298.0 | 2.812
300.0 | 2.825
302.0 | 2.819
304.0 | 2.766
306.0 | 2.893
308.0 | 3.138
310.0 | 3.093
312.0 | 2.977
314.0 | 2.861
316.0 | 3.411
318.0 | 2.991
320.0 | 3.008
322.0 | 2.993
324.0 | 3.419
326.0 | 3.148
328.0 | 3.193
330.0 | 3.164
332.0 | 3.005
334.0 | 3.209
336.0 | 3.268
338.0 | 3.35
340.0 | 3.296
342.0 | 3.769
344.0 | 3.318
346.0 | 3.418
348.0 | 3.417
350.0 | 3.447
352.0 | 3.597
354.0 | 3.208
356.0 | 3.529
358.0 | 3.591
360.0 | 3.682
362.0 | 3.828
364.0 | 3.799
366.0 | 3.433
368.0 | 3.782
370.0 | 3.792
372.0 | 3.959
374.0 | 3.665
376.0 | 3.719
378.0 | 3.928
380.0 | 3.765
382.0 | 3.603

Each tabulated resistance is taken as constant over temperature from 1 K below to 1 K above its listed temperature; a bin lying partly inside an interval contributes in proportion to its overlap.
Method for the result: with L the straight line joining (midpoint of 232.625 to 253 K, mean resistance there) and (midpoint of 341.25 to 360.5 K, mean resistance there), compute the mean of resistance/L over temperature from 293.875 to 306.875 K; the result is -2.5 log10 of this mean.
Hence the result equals 0.283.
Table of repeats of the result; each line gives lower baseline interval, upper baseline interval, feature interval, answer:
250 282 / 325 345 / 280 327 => 0.123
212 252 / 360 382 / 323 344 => 0.172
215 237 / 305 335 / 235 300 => 0.112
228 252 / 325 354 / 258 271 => 0.147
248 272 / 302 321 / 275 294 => 0.046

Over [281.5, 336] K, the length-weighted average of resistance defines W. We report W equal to 3.01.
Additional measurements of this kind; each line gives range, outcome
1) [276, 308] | 2.99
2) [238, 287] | 3.51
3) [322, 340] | 3.21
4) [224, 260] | 3.92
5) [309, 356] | 3.25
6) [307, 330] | 3.11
